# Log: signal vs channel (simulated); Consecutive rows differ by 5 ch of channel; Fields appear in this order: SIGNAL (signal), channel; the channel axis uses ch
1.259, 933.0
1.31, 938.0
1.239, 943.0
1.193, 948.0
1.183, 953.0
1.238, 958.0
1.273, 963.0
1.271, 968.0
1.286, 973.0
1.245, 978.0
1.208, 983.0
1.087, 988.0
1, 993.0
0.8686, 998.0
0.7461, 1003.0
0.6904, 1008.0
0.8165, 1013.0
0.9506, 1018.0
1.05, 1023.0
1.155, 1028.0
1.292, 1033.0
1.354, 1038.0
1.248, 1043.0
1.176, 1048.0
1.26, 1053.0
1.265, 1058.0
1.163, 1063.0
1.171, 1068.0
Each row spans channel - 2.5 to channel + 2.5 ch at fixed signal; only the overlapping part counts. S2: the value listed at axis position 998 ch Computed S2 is 0.8686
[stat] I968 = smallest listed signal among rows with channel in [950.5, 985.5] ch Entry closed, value 1.183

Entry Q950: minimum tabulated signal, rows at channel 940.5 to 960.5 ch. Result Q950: 1.183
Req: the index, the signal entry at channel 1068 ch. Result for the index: 1.171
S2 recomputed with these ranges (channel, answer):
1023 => 1.05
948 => 1.193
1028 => 1.155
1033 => 1.292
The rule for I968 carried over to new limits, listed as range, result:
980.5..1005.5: 0.7461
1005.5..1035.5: 0.6904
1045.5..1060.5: 1.176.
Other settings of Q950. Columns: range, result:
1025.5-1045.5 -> 1.155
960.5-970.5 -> 1.271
